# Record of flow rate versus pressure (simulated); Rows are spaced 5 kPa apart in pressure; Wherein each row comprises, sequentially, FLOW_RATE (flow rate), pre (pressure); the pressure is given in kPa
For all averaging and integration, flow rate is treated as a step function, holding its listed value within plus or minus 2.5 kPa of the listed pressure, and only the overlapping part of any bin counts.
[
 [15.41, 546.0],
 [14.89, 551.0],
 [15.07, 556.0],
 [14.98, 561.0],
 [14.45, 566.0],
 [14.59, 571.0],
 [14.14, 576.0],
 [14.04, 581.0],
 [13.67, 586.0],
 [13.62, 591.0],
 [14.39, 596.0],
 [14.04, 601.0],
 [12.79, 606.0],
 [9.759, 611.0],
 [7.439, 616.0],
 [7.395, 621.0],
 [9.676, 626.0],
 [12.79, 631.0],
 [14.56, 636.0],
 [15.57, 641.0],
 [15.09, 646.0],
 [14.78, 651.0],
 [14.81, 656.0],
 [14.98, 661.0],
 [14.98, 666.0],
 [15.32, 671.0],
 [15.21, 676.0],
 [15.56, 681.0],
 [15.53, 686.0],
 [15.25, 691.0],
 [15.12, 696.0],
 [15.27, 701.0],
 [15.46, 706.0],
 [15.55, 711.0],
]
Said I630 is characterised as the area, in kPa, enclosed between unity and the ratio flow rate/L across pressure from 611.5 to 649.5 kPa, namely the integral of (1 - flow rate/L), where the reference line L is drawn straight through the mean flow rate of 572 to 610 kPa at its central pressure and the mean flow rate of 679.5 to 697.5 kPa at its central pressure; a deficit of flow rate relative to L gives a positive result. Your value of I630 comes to 7.0 kPa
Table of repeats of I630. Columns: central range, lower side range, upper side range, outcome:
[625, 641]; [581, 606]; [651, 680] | 1.6 kPa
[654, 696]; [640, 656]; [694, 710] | -0.1 kPa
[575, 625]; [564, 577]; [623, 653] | 7.5 kPa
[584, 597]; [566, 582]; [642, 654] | 0.6 kPa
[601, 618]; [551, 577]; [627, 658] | 4.5 kPa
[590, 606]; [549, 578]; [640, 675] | 1.0 kPa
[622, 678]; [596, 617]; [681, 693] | -1.7 kPa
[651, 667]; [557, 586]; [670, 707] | 0.2 kPa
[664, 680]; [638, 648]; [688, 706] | 0.1 kPa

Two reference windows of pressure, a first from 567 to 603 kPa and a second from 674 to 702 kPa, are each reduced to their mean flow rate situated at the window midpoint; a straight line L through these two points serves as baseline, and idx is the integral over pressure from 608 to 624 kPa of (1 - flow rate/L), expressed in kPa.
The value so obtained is 6.7 kPa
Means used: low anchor 14.1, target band 8.39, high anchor 15.3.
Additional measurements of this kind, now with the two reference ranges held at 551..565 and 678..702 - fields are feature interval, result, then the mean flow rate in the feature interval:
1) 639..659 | 0.2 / 15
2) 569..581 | 0.6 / 14.3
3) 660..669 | 0.2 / 15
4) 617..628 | 4.9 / 8.33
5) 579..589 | 0.8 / 13.8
